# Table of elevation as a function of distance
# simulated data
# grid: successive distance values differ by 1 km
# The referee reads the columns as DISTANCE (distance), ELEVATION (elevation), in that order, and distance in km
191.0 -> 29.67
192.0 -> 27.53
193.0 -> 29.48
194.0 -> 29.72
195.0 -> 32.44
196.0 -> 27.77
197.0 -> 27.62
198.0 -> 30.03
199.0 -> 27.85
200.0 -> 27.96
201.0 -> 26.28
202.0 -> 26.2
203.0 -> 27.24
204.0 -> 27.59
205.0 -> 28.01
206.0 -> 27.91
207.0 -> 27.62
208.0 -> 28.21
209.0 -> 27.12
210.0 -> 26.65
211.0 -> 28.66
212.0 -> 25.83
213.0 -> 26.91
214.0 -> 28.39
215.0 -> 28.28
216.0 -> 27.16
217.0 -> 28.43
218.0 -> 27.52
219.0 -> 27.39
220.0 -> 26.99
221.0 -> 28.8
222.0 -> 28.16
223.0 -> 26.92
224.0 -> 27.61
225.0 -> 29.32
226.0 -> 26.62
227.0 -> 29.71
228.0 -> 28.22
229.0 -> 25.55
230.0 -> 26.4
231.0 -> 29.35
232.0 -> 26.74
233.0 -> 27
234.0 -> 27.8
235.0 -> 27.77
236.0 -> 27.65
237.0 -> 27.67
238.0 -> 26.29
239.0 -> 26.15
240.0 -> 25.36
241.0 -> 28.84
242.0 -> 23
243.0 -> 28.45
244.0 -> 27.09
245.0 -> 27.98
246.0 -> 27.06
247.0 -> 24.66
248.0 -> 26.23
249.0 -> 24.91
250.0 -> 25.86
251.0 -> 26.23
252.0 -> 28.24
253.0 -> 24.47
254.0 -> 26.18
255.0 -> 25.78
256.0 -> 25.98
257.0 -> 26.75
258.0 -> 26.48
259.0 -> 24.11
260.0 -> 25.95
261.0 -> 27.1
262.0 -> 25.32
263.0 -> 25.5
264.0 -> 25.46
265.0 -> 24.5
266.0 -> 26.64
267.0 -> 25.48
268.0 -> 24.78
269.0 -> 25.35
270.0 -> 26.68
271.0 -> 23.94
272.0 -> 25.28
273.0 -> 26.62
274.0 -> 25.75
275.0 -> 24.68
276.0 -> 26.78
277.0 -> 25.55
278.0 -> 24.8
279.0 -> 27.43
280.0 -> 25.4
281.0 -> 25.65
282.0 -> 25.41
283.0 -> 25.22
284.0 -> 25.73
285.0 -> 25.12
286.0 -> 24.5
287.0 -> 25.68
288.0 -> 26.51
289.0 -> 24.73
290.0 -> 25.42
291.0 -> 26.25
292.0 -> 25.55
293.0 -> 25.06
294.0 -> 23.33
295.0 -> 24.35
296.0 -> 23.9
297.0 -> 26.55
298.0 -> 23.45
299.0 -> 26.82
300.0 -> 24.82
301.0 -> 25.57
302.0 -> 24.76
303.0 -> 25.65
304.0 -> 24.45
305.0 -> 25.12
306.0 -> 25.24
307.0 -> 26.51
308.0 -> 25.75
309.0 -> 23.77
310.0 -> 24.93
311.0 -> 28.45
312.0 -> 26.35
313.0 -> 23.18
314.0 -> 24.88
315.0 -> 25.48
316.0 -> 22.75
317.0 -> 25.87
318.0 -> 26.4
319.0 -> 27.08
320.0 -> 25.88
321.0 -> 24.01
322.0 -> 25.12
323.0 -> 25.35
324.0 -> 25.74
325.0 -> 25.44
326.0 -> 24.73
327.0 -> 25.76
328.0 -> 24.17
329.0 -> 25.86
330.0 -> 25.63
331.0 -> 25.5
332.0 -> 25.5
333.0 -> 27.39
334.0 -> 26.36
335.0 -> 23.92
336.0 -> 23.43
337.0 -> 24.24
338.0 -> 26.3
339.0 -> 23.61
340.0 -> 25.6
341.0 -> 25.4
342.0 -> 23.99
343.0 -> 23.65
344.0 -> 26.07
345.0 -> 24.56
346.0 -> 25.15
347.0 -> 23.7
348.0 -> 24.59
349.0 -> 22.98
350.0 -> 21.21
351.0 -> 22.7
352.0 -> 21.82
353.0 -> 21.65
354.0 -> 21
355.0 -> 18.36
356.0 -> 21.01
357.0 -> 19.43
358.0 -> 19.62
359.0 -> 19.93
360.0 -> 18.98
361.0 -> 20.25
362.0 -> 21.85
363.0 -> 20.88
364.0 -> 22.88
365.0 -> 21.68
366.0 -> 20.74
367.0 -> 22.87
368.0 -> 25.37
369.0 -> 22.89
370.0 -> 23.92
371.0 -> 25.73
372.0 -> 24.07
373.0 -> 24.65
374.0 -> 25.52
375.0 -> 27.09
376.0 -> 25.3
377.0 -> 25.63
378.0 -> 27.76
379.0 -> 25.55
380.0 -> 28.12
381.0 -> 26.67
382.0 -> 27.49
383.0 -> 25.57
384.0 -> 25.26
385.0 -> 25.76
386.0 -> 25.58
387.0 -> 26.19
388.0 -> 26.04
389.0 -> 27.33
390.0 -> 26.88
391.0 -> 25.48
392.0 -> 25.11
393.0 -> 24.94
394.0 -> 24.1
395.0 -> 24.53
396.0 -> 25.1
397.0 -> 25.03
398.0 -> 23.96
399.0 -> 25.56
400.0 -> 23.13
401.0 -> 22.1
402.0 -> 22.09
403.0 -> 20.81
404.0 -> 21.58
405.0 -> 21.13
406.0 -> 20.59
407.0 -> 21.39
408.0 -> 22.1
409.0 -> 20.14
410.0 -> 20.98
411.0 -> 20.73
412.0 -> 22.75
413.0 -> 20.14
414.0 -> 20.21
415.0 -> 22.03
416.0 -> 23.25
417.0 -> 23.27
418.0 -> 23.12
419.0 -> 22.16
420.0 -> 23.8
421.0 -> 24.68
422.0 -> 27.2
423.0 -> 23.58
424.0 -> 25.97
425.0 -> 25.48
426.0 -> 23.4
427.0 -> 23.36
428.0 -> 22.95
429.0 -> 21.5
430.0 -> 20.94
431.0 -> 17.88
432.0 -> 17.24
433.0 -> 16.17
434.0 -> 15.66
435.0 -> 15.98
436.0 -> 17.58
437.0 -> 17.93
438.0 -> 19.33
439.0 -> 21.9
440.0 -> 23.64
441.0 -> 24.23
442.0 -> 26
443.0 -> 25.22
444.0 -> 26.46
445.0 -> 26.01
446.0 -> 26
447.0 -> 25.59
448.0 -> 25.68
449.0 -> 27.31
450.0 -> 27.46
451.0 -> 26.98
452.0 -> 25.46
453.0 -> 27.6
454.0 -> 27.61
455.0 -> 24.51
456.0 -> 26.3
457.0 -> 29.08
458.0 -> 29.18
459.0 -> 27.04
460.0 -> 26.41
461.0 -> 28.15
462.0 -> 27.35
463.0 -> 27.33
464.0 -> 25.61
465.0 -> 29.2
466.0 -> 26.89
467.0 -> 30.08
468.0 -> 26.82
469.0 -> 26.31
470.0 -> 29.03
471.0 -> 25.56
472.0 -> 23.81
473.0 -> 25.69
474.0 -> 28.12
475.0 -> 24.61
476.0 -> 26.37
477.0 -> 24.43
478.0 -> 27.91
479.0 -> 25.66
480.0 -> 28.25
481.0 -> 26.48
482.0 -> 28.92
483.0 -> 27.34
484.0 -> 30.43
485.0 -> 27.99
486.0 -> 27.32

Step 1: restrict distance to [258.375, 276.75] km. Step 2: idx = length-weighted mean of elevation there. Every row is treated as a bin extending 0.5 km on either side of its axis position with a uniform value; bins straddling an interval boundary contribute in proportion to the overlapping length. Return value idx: 25.6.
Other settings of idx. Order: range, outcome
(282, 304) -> 25.2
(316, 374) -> 23.7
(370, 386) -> 25.9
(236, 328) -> 25.6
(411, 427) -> 23.3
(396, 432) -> 22.5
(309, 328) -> 25.3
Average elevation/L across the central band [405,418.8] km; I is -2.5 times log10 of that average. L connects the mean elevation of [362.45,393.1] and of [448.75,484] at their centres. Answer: 0.196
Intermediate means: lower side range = 25.1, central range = 21.6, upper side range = 27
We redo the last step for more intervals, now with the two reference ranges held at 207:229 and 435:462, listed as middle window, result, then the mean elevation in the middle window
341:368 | 0.185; 22.1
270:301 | 0.067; 25.4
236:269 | 0.050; 26.1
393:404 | 0.094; 23.6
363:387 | 0.043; 25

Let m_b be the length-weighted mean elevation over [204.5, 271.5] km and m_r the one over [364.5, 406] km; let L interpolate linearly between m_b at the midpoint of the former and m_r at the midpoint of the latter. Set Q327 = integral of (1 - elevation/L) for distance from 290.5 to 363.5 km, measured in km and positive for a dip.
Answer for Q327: 3.7 km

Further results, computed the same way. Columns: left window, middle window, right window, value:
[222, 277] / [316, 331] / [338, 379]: -0.7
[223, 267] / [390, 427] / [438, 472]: 4.7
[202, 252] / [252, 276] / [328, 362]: 0.3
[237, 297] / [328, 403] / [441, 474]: 6.2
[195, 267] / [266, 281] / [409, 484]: 0.5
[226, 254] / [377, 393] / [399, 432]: -2.2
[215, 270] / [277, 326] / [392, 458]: 0.4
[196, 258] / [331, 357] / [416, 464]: 1.8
